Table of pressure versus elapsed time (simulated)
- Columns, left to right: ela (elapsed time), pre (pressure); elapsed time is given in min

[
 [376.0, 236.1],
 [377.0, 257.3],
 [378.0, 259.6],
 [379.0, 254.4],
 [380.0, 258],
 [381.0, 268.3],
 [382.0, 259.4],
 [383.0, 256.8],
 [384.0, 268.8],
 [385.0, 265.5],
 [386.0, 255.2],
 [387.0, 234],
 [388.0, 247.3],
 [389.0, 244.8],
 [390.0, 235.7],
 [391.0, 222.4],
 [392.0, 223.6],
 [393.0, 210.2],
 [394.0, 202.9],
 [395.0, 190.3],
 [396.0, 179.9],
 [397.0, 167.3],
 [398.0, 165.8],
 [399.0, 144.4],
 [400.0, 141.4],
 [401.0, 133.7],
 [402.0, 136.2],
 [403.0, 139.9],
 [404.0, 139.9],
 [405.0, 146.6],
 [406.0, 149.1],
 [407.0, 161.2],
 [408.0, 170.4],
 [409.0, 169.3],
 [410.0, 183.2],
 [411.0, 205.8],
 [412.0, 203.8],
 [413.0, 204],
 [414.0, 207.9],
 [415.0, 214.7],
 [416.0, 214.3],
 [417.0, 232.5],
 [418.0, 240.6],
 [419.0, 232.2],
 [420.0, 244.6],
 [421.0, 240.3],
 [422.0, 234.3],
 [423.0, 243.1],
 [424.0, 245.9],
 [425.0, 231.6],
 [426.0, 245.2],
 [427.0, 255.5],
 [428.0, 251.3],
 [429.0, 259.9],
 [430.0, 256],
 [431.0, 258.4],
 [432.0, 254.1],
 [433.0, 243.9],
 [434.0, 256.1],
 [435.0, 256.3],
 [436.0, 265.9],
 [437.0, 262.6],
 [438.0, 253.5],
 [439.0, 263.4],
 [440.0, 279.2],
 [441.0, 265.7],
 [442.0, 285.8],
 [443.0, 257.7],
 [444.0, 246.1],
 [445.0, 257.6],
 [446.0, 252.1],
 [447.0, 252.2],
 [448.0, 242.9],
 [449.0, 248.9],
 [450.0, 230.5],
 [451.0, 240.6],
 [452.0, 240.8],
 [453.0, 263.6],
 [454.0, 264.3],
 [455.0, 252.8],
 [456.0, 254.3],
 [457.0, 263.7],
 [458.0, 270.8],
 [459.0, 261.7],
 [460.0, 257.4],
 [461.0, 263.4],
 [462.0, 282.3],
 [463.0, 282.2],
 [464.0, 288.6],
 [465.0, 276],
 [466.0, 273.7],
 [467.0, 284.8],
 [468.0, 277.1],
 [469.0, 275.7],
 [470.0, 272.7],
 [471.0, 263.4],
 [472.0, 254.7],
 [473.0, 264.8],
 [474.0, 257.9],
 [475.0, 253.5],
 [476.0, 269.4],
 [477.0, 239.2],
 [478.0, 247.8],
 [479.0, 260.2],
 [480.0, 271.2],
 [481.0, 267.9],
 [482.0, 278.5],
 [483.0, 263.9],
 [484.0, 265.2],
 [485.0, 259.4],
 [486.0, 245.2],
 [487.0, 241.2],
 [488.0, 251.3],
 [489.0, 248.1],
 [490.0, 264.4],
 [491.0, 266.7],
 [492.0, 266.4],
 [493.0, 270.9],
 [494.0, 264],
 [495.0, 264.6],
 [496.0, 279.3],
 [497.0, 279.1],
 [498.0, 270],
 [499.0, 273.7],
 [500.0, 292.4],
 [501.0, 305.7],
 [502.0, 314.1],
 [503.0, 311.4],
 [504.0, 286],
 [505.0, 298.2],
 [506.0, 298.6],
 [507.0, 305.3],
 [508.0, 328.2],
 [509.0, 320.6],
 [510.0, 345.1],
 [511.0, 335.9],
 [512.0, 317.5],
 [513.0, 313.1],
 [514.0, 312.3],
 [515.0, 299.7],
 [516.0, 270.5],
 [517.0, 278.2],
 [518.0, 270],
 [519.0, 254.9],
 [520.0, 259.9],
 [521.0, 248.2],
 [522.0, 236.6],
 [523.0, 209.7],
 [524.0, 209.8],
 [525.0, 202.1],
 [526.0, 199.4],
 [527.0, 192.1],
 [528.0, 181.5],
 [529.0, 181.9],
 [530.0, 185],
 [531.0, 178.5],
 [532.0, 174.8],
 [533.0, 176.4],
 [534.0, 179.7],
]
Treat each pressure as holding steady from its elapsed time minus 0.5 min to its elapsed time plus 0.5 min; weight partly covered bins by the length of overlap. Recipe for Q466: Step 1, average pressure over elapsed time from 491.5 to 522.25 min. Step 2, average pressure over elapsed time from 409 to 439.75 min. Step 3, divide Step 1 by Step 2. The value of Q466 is 1.22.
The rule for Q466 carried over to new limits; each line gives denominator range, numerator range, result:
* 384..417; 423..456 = 1.32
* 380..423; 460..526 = 1.33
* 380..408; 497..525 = 1.43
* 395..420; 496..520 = 1.65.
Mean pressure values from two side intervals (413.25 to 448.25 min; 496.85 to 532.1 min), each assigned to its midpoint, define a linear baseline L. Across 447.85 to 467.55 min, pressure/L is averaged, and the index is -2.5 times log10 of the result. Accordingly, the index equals -0.036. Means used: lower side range 248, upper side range 266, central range 263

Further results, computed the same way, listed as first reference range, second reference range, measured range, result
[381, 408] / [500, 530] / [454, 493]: -0.08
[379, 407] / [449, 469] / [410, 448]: -0.03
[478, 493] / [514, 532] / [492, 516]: -0.22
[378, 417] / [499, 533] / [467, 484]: -0.09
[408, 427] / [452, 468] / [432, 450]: -0.04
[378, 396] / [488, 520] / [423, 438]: 0.02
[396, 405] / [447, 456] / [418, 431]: -0.25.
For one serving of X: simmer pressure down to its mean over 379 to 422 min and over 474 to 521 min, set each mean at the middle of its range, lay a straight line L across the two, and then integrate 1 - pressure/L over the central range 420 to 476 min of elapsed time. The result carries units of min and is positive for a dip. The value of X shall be -3.98 min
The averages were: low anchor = 206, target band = 259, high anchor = 279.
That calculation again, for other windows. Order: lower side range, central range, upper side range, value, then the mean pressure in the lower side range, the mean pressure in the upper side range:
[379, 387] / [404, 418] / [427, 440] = 3.7 min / 260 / 258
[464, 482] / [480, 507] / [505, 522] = 0.6 min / 266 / 296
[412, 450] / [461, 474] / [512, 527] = -1.2 min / 247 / 255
